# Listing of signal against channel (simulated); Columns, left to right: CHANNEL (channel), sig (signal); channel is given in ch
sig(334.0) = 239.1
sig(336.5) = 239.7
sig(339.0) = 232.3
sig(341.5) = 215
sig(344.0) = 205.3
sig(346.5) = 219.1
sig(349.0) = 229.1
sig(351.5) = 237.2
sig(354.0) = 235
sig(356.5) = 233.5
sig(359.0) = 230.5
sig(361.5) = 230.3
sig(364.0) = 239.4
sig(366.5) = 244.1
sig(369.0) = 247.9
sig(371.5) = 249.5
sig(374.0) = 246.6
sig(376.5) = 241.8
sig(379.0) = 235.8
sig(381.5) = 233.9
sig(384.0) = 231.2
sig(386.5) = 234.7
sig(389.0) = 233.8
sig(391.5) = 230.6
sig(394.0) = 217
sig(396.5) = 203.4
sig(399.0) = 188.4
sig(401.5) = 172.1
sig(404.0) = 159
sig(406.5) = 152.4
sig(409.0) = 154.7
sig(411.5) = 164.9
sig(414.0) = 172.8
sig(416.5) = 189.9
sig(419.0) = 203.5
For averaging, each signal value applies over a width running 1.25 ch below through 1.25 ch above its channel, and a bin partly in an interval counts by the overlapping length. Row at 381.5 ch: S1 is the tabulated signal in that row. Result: 233.9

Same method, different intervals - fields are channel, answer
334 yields 239.1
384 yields 231.2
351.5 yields 237.2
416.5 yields 189.9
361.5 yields 230.3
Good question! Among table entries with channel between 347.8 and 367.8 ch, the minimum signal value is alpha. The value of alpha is 229.1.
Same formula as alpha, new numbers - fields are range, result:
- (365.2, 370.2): 244.1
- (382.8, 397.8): 203.4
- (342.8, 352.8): 205.3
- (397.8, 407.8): 152.4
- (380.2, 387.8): 231.2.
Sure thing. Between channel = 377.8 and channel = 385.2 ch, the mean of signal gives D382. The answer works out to 234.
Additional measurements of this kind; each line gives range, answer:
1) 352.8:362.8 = 232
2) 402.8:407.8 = 156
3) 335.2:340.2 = 236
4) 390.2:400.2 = 210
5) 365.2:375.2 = 247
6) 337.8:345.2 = 218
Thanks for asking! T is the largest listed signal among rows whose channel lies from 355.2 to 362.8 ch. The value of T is 233.5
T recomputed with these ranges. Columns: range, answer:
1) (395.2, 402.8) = 203.4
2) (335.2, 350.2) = 239.7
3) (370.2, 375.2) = 249.5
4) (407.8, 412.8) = 164.9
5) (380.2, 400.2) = 234.7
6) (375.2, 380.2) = 241.8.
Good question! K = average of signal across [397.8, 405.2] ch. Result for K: 173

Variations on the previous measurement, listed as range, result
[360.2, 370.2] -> 240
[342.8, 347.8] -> 212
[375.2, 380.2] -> 239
